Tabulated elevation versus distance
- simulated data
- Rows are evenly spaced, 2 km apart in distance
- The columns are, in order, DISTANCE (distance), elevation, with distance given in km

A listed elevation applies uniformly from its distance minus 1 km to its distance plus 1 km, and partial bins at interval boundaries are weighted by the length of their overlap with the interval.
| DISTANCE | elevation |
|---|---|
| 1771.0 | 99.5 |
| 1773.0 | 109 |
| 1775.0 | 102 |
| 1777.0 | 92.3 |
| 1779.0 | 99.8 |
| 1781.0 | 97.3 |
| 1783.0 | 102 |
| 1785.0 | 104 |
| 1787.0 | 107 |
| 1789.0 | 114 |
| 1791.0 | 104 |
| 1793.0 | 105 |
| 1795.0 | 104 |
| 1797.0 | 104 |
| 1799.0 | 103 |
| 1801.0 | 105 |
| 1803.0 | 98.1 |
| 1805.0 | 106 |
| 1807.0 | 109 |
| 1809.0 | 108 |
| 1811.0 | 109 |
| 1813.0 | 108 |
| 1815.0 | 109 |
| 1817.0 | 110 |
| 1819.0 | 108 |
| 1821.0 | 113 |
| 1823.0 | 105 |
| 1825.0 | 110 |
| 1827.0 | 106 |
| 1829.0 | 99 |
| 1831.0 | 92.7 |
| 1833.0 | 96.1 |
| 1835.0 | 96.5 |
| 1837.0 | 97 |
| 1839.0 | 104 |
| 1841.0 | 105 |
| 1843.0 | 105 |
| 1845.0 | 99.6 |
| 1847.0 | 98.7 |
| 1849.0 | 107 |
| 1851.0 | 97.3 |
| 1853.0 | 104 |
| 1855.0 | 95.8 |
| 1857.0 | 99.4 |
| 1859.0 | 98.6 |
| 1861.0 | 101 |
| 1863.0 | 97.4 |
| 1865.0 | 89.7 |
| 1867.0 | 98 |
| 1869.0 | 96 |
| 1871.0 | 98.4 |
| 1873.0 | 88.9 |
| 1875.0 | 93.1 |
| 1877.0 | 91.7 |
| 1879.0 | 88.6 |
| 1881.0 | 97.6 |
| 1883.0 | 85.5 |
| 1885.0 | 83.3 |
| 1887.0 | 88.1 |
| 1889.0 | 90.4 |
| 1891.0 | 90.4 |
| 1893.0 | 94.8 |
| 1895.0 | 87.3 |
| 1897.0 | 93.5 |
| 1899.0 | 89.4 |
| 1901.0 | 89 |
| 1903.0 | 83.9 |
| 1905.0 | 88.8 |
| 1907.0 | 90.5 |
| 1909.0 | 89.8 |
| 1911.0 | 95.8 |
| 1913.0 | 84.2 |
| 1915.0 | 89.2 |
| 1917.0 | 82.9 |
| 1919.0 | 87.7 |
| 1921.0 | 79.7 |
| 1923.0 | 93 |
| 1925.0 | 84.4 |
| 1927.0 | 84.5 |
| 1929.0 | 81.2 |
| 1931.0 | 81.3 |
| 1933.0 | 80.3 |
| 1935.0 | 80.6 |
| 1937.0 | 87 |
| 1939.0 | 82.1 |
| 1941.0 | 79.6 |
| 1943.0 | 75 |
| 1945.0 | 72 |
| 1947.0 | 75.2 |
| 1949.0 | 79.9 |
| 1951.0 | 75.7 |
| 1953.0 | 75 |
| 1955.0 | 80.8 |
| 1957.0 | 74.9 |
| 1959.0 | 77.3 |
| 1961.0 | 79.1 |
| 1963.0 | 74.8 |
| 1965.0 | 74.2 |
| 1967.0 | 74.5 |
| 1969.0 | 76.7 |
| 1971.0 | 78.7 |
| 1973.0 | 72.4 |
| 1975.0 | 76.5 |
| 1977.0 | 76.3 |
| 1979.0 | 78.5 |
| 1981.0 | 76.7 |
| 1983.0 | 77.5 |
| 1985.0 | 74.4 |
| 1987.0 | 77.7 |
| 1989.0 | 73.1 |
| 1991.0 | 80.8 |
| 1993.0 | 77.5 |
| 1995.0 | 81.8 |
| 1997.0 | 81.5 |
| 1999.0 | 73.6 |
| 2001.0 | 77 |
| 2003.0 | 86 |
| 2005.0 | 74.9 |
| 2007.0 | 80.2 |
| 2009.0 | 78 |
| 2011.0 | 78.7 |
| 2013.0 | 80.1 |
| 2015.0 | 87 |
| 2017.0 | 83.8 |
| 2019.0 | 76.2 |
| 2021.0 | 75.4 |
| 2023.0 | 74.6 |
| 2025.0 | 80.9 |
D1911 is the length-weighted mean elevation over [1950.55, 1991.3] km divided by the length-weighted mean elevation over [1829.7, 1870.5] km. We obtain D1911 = 0.8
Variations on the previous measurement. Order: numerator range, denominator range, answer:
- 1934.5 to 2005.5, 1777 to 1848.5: 0.75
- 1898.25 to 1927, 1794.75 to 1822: 0.82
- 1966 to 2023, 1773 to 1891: 0.78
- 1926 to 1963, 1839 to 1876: 0.80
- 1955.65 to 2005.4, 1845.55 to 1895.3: 0.82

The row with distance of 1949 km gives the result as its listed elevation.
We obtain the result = 79.9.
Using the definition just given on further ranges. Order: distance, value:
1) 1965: 74.2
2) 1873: 88.9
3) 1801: 105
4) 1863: 97.4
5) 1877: 91.7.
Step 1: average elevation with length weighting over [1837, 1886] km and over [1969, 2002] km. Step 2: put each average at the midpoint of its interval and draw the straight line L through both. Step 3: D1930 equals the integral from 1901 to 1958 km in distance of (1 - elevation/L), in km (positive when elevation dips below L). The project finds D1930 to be 2.2 km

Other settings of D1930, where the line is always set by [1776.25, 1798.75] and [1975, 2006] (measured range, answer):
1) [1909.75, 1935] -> 0.32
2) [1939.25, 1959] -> 1.48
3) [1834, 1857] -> -1.18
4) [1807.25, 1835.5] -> -1.81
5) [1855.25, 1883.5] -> -0.55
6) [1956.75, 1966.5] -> 0.64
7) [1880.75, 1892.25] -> 0.25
